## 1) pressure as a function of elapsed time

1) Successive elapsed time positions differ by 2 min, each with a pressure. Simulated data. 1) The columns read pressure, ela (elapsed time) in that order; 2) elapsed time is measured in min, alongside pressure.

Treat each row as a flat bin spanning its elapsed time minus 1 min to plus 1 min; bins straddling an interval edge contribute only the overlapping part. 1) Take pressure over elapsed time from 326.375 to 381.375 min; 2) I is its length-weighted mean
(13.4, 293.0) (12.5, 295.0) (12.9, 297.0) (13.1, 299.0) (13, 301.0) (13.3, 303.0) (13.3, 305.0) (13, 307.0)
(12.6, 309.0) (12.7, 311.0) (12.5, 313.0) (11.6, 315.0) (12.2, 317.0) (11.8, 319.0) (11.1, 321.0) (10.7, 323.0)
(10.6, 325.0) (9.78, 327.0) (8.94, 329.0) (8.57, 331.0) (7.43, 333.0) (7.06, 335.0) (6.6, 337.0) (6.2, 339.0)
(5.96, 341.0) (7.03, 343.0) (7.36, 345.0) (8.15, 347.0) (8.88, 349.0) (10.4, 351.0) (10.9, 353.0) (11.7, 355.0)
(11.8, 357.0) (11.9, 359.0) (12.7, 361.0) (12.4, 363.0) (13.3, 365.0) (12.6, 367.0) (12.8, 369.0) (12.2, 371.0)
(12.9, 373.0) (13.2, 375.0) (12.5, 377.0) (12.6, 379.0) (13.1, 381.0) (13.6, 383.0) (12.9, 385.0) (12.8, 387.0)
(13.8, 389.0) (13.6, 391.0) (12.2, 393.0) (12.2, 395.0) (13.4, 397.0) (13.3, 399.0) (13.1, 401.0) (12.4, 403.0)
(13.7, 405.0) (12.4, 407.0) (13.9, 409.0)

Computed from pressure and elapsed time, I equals 10.3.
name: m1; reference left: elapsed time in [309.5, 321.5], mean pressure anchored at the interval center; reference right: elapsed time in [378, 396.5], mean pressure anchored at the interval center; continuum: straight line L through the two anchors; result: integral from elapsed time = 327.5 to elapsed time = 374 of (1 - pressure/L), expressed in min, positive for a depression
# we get 9.80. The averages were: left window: 12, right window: 13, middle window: 9.9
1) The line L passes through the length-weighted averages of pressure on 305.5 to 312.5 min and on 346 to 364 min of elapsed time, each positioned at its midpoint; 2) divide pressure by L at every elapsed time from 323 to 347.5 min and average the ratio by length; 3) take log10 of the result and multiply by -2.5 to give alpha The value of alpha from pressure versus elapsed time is 0.43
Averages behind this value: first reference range 12.8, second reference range 11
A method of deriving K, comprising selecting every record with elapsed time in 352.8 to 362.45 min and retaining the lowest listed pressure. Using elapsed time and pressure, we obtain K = 10.9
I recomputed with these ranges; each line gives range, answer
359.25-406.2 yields 12.9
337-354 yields 8.02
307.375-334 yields 10.9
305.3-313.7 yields 12.8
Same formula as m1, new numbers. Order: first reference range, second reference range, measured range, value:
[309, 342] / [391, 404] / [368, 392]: -1.9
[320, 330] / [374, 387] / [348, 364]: 0.6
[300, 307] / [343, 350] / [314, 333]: 0.7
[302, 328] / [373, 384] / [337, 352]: 5.8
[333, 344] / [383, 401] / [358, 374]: -4.3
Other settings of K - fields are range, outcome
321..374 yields 5.96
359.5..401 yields 12.2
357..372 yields 11.8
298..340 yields 6.2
